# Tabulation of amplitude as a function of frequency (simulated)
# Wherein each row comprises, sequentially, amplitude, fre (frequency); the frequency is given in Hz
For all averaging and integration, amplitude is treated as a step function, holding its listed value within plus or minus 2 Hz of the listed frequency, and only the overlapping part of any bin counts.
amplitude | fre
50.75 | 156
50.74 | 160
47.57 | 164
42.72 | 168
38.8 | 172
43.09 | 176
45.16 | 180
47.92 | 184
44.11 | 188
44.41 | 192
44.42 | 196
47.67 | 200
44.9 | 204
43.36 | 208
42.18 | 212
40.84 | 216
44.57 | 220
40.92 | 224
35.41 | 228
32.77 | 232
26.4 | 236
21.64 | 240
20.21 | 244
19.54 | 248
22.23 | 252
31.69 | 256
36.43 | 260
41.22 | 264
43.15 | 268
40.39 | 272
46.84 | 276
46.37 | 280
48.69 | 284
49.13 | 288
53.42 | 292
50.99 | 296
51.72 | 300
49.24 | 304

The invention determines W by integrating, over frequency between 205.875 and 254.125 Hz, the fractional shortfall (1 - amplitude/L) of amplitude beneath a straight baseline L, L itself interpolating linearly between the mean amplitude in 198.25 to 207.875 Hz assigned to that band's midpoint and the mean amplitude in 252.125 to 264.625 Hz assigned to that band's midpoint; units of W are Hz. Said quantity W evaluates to 9.5 Hz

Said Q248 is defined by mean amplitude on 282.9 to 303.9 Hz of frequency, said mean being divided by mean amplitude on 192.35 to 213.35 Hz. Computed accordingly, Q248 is 1.14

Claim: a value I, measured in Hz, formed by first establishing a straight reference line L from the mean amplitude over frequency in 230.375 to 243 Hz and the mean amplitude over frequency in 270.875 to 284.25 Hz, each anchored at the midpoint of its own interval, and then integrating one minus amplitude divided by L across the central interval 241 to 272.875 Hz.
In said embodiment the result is 4.6 Hz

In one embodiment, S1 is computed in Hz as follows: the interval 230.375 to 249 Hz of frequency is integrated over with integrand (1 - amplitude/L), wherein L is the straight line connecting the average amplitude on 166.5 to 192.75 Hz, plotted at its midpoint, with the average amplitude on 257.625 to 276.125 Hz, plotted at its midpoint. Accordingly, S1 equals 7.8 Hz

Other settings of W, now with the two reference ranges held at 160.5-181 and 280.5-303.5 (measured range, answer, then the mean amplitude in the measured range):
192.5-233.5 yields 3.7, 41.9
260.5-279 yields 2.5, 42.6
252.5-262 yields 3.2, 32.2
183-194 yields -0.1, 45.3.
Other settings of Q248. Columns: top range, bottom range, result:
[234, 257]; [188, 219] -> 0.53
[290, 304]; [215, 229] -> 1.27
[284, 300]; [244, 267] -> 1.70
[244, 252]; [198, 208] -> 0.45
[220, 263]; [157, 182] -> 0.66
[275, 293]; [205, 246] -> 1.39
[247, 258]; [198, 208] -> 0.55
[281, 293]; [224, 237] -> 1.49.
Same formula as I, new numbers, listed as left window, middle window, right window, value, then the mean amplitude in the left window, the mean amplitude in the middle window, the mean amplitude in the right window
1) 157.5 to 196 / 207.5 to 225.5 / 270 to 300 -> 1.5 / 45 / 42.3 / 48.2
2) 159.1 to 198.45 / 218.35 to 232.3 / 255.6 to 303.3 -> 1.9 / 44.8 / 39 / 45.6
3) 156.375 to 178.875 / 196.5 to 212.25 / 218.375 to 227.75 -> -0.8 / 45.1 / 44.8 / 41.3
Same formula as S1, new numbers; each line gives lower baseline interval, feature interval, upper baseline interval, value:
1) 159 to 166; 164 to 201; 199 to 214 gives 1.9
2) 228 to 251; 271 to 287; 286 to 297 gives -0.4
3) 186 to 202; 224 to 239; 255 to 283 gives 3.9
